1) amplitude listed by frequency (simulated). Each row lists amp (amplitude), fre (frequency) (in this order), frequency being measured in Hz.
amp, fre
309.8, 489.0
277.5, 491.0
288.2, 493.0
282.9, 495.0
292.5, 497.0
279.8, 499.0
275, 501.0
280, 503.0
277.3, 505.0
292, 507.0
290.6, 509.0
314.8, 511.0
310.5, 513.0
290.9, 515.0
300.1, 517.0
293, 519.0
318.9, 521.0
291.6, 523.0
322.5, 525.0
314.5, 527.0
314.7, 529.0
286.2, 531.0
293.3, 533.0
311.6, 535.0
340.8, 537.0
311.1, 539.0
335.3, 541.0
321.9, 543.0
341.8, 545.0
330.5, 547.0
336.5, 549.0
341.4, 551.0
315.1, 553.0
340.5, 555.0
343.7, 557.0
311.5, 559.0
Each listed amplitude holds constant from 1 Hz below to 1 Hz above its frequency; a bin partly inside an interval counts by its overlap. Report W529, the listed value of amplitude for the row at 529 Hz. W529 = 314.7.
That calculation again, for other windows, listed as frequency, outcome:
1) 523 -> 291.6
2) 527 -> 314.5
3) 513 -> 310.5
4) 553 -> 315.1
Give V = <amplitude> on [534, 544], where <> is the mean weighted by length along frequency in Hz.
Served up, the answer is 324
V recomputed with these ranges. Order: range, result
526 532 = 305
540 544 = 329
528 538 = 309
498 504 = 278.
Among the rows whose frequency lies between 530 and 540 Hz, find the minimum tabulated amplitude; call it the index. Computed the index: 286.2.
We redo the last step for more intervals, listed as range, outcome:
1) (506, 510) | 290.6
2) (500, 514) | 275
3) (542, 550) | 321.9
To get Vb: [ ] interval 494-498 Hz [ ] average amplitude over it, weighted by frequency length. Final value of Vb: 288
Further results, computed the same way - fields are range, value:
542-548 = 331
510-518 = 304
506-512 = 299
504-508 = 285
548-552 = 339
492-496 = 286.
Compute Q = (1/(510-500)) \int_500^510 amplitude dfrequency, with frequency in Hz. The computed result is 283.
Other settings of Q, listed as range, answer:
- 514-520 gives 295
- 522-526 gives 307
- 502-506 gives 279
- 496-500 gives 286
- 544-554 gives 333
